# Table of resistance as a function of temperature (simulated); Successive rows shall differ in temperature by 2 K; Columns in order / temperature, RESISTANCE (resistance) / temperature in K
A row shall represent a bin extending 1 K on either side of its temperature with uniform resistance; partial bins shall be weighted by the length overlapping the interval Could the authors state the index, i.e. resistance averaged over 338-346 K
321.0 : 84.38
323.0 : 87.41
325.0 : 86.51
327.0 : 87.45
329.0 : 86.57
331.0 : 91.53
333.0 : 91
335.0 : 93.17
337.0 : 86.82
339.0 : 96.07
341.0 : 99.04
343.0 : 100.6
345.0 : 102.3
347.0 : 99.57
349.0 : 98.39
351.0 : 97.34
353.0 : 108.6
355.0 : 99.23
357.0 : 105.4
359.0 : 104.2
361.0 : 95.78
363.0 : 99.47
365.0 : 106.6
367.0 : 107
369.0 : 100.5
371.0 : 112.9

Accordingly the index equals 99.5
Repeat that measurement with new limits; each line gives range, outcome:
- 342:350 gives 100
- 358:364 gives 99.8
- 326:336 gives 89.9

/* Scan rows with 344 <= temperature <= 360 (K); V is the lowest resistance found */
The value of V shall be 97.34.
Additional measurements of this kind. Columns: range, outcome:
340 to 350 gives 98.39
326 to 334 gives 86.57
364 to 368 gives 106.6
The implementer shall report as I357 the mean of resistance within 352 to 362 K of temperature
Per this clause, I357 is 103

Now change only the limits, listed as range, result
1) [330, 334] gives 91.3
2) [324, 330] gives 86.8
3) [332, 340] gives 91.8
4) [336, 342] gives 94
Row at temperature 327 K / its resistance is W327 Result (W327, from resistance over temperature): 87.45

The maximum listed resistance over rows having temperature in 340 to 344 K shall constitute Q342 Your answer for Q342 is 100.6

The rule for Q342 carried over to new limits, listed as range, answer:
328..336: 93.17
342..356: 108.6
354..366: 106.6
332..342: 99.04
